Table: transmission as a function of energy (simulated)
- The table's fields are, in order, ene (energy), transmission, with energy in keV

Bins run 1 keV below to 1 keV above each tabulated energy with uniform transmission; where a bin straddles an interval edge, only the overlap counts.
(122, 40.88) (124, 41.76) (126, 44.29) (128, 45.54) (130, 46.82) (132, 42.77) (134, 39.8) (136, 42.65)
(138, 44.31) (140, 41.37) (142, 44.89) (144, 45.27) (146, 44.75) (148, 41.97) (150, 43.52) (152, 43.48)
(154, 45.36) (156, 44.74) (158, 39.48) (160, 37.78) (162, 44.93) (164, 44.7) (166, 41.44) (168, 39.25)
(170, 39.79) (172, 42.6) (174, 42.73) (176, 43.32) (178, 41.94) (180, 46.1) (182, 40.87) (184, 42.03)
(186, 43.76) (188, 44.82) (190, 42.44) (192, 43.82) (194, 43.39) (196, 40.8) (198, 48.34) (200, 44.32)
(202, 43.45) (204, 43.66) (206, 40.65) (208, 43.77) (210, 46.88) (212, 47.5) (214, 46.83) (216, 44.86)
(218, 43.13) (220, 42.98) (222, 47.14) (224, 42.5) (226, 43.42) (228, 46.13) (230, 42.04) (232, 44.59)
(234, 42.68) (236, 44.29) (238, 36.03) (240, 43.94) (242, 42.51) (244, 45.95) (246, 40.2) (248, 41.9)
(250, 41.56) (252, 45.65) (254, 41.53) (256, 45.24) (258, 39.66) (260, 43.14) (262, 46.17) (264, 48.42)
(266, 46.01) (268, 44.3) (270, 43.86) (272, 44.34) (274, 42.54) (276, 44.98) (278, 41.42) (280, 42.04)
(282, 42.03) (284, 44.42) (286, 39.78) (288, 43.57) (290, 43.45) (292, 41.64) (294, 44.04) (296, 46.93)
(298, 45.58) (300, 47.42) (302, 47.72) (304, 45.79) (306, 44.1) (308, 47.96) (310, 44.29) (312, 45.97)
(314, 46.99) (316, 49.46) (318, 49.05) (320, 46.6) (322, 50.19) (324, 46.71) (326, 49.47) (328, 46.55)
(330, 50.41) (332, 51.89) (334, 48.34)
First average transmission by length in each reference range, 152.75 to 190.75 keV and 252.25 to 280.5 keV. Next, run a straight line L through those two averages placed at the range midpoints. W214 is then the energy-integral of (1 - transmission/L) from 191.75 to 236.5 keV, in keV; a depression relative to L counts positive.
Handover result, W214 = -1.1 keV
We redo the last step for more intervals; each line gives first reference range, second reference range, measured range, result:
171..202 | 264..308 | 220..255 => 0.6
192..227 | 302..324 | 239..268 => 1.1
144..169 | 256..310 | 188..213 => -0.5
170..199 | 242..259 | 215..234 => -0.5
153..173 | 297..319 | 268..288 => 1.2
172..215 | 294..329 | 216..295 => 3.8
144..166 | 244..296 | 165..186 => 0.5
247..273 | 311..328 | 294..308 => 0.2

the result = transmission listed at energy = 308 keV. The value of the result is 47.96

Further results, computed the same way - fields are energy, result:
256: 45.24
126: 44.29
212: 47.5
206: 40.65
